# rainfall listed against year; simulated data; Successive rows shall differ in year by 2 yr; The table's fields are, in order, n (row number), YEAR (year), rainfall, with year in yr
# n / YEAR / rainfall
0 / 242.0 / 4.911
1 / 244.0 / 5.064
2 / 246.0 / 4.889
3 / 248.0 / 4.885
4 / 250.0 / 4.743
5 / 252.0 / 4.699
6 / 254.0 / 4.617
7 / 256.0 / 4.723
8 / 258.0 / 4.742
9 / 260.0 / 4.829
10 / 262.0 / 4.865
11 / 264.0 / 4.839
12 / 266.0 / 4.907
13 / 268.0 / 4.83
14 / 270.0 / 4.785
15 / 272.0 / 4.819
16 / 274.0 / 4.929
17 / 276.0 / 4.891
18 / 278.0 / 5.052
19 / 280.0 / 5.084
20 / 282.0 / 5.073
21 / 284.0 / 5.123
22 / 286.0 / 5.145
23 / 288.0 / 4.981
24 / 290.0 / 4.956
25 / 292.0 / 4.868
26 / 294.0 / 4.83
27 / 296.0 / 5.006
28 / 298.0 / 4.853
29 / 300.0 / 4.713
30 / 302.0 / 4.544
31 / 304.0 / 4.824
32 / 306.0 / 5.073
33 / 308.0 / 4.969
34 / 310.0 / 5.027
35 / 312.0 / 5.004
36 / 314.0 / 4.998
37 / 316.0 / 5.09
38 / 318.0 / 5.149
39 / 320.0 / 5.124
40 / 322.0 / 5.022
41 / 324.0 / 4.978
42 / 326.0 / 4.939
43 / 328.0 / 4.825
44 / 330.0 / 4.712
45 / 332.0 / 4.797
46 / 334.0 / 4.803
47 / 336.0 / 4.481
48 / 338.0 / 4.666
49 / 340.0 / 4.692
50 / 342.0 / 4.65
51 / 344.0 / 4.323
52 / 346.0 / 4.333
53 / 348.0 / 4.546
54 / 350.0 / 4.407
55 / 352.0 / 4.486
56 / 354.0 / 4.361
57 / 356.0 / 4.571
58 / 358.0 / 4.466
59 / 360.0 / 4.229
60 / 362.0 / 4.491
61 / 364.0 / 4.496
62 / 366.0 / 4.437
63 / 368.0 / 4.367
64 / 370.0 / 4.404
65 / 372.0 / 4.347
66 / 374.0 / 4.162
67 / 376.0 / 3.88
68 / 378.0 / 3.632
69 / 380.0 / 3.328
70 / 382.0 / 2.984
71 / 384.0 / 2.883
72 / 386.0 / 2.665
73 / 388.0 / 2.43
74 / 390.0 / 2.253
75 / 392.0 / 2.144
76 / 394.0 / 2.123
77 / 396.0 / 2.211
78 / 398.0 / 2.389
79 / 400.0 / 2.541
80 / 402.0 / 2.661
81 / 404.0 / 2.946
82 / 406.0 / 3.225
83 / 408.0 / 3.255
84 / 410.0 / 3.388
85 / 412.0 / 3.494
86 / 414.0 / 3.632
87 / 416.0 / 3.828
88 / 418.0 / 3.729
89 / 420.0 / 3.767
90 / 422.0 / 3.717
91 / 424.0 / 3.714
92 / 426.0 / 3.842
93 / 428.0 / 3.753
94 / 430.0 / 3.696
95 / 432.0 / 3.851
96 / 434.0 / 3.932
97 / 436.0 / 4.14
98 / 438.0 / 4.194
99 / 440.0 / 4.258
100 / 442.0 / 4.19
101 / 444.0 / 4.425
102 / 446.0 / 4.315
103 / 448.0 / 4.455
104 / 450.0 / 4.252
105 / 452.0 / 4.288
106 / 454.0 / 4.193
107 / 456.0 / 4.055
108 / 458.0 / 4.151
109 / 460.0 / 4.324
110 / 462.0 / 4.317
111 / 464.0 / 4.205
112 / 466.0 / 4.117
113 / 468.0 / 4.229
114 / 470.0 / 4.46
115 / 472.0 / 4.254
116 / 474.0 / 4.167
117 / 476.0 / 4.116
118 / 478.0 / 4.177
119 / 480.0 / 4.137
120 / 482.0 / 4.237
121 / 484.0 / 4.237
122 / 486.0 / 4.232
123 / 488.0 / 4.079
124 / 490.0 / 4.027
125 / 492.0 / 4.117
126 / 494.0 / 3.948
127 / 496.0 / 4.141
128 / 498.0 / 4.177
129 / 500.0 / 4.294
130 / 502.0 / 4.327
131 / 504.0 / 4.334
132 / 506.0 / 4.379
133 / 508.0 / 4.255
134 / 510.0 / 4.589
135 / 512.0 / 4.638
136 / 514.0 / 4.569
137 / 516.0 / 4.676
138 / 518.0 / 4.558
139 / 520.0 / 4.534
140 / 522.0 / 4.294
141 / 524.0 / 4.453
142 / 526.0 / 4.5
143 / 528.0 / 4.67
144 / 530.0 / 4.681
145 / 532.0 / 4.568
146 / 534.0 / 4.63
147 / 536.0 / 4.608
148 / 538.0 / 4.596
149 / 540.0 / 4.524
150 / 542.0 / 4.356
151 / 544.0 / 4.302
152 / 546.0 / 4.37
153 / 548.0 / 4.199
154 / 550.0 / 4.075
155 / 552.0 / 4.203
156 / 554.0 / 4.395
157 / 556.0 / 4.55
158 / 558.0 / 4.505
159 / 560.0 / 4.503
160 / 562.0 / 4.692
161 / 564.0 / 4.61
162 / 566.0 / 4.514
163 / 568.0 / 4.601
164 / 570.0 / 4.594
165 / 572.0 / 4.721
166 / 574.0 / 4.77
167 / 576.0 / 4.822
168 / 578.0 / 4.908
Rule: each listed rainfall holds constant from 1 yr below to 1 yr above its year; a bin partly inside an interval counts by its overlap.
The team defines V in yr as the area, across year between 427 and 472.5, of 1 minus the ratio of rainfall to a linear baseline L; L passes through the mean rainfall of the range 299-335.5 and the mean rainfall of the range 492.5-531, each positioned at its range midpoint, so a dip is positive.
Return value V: 3.98 yr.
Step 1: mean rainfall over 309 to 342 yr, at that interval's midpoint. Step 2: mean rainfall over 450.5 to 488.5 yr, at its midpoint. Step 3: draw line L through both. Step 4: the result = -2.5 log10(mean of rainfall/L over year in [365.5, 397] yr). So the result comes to 0.39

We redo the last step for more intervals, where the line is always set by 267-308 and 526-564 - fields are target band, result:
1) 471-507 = 0.09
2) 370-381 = 0.21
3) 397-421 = 0.41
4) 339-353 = 0.08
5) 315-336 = -0.01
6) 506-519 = 0.00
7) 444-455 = 0.08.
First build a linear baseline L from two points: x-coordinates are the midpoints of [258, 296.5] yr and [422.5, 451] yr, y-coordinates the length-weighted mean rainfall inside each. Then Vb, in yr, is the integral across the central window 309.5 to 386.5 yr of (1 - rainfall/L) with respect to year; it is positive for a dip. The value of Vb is 2.05 yr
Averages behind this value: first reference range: 4.93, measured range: 4.44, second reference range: 4.07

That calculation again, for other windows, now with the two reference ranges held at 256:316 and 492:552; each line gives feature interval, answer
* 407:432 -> 5.2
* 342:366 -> 1.7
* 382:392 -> 4.6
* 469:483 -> 0.9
